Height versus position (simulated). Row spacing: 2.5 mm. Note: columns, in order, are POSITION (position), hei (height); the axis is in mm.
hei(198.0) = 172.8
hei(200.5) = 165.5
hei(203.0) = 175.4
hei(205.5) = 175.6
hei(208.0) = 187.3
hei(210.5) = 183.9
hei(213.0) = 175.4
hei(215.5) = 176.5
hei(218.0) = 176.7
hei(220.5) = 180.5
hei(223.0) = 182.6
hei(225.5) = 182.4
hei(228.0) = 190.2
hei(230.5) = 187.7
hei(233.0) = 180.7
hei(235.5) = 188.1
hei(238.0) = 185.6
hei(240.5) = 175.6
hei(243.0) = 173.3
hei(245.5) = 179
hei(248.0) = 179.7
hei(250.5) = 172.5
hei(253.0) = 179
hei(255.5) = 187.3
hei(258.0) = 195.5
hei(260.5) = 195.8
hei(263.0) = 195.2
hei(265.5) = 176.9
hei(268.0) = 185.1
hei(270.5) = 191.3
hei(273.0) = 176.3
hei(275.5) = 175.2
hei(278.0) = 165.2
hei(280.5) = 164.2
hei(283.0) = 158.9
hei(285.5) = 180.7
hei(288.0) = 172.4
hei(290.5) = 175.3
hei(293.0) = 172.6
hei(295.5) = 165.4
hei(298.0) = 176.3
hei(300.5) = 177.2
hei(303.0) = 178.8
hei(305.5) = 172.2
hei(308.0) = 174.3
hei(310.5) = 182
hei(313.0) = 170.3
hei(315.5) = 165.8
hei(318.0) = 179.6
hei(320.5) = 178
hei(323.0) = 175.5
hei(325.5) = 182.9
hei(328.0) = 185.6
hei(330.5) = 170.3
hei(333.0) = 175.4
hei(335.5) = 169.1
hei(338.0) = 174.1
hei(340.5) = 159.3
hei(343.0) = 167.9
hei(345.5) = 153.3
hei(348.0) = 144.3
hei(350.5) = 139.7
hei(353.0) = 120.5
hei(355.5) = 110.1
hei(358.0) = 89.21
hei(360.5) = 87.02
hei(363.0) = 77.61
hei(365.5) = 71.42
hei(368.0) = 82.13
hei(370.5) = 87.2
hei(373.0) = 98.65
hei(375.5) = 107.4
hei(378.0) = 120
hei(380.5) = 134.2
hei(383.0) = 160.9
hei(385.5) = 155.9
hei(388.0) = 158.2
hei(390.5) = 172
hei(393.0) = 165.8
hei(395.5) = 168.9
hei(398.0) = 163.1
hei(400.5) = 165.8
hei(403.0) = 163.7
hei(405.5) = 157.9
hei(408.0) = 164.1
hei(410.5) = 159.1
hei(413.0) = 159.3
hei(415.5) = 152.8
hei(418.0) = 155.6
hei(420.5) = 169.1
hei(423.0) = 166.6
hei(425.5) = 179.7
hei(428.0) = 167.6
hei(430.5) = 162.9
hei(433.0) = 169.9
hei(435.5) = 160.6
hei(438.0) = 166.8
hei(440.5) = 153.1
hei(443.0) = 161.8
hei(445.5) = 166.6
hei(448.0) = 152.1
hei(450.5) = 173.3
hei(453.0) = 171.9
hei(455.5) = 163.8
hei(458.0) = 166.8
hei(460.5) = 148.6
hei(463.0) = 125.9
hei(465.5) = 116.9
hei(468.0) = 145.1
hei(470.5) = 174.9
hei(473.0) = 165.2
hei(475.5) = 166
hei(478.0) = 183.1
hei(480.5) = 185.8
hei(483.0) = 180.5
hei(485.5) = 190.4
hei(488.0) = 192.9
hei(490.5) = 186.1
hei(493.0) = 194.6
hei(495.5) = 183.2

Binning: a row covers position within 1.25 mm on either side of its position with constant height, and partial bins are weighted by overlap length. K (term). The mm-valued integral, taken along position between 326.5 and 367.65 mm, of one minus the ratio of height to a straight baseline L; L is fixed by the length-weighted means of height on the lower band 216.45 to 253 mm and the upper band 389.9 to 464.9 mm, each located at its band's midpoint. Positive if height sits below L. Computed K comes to 8.2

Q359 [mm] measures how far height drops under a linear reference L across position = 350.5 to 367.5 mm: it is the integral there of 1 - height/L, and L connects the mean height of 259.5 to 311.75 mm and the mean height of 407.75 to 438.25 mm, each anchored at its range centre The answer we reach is 7.4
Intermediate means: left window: 177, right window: 164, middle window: 95.6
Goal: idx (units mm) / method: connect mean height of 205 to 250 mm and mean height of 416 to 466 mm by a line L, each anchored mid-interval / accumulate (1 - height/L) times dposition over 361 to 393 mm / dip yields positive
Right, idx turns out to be 8.9 mm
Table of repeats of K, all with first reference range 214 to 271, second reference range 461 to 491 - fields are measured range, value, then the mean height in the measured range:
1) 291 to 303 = 0.4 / 174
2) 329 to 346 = 0.8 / 168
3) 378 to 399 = 1.9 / 157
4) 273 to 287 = 0.9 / 170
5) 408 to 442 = 1.4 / 163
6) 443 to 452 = 0.3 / 164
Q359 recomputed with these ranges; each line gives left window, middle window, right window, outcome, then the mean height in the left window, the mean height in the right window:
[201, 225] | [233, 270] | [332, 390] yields -3.99 mm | 179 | 128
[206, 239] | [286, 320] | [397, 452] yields 0.14 mm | 183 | 163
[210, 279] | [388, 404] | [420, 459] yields 0.32 mm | 182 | 166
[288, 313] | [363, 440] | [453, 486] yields 8.83 mm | 175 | 162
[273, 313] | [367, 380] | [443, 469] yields 4.92 mm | 173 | 154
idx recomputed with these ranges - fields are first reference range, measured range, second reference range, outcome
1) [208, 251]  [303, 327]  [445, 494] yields 0.0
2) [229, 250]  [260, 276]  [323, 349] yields -0.7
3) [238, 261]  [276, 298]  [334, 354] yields 0.1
